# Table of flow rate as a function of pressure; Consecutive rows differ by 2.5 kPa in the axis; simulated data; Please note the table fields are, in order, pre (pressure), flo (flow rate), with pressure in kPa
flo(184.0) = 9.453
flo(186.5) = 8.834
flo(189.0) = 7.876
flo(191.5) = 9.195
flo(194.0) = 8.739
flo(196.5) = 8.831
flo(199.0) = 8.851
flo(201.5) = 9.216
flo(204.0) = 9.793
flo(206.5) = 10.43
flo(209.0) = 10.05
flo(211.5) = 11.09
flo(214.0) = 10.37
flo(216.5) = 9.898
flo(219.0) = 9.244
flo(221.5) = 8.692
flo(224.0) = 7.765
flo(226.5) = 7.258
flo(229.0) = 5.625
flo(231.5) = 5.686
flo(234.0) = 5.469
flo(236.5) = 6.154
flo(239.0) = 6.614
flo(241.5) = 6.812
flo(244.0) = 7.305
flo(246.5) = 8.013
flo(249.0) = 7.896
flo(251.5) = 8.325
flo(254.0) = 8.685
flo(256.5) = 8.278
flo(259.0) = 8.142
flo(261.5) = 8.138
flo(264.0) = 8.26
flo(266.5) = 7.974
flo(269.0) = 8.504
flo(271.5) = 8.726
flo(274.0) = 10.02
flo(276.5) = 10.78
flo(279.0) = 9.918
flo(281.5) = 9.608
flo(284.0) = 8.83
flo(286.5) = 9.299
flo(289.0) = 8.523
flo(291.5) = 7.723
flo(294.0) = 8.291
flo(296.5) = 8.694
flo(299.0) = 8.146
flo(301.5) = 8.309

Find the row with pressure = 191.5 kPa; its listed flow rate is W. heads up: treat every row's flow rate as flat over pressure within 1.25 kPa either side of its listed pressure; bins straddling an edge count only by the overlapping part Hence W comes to 9.195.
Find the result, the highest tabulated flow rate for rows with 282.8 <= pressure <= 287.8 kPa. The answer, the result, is 9.299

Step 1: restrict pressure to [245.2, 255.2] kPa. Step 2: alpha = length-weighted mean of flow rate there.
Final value 8.22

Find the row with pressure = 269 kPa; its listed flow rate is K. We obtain 8.504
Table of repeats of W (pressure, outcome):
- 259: 8.142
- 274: 10.02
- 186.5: 8.834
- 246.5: 8.013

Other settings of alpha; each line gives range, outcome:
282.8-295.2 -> 8.53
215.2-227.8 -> 8.57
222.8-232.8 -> 6.57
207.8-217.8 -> 10.3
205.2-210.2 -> 10.2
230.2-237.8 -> 5.77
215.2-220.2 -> 9.58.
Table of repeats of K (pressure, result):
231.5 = 5.686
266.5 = 7.974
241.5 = 6.812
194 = 8.739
